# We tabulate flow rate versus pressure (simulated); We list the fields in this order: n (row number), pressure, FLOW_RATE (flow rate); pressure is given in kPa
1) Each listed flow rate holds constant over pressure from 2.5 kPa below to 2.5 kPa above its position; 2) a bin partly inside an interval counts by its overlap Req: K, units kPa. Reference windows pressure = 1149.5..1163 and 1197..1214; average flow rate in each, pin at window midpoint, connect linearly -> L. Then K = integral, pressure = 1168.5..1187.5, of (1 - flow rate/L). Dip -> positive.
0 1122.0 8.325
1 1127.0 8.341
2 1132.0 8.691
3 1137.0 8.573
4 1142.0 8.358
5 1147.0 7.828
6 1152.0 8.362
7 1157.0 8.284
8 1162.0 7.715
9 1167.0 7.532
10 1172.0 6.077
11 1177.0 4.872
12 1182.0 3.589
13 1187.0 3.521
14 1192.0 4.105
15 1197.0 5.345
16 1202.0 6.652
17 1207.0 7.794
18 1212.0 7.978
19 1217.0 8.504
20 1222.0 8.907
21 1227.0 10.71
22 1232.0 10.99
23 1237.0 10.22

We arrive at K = 7.27 kPa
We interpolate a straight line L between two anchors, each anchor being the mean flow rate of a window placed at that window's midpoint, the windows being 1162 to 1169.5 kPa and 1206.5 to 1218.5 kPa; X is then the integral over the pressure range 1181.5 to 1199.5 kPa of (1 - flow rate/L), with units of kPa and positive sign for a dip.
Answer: 8.4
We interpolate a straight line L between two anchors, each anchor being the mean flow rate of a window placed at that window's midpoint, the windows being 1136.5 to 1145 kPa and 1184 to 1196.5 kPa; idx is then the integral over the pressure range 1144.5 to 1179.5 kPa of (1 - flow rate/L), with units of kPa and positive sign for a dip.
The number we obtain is -3.69 kPa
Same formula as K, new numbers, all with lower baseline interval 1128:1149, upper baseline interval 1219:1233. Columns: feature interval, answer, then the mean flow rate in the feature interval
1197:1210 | 3.7 kPa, 6.89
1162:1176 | 3.4 kPa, 6.76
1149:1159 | 0.4 kPa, 8.3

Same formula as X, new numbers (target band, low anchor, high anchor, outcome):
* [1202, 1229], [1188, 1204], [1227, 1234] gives -0.7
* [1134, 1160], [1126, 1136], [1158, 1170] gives -0.5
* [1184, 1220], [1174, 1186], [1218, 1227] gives 3.9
